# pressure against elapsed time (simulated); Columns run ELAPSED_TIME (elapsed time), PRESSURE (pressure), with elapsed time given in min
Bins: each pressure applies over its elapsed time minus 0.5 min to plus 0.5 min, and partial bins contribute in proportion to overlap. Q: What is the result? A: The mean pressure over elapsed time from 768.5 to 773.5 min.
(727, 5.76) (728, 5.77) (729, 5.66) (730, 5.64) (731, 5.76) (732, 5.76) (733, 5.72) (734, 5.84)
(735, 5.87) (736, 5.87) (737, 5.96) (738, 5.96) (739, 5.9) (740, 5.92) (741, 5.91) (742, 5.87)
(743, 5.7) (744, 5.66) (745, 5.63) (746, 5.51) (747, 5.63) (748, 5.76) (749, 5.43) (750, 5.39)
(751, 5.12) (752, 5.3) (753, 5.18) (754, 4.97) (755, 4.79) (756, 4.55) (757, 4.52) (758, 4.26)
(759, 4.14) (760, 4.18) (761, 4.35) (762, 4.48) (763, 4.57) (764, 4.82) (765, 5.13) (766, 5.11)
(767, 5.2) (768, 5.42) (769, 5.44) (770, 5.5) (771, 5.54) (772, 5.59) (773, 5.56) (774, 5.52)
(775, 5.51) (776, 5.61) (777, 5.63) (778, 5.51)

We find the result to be 5.53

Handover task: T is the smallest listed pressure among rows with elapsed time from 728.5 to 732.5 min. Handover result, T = 5.64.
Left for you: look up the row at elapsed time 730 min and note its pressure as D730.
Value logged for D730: 5.64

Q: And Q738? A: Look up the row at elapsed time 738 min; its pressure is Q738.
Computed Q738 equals 5.96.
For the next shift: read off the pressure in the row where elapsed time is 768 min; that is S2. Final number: 5.42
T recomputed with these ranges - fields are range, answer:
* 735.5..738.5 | 5.87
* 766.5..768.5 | 5.2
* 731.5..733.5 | 5.72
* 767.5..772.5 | 5.42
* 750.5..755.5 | 4.79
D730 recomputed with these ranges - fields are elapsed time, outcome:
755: 4.79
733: 5.72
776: 5.61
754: 4.97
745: 5.63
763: 4.57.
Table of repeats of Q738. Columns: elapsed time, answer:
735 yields 5.87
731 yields 5.76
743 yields 5.7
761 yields 4.35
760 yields 4.18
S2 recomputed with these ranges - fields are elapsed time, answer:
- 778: 5.51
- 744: 5.66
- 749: 5.43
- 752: 5.3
